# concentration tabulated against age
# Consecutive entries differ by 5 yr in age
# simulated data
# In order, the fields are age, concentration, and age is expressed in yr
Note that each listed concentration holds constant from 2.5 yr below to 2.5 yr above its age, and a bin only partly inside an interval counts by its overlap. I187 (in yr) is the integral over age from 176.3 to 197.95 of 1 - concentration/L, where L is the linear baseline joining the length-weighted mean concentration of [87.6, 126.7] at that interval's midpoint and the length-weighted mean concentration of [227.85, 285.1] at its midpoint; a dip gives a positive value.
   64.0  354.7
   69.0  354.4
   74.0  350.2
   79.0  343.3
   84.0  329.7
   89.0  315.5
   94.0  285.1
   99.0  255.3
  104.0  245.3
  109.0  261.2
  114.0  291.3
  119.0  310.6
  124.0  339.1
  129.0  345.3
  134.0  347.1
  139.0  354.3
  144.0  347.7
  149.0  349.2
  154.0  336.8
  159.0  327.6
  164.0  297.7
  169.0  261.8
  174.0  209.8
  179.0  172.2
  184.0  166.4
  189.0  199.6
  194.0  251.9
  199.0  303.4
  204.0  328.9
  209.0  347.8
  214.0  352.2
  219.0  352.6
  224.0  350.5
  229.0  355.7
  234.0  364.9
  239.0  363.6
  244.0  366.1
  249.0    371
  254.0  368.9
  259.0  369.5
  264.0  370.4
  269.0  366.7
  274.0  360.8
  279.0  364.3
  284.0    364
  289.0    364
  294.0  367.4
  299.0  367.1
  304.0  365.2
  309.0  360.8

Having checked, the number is 8.2 yr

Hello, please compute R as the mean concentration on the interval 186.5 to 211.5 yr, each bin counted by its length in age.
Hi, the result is 286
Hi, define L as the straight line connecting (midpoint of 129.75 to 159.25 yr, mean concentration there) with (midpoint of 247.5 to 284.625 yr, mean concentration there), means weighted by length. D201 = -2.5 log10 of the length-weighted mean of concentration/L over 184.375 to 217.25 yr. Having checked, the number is 0.22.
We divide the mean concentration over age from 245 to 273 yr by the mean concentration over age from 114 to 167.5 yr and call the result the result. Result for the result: 1.1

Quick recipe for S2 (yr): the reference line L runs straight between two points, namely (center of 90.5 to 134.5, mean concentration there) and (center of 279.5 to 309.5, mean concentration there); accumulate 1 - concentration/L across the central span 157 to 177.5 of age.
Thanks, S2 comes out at 3.14 yr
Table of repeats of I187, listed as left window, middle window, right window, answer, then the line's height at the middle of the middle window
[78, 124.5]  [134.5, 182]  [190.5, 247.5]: 2.8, 315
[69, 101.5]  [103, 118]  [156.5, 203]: 1.3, 298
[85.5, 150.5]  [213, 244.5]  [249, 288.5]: -0.5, 352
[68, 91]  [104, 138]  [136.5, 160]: 2.9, 342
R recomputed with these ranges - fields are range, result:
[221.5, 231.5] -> 353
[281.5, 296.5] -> 365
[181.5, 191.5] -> 183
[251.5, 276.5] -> 367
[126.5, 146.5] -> 349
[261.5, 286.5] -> 365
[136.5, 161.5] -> 343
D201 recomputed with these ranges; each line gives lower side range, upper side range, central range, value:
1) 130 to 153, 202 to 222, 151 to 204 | 0.33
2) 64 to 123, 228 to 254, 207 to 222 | 0.01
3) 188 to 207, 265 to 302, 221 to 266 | -0.13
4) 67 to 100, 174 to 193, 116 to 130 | -0.22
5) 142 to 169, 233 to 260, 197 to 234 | 0.03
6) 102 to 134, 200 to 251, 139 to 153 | -0.10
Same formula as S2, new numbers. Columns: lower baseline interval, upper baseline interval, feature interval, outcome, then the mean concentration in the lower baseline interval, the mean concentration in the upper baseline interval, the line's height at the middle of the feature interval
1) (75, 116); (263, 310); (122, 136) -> -1.75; 293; 365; 306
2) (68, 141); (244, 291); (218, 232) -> -0.02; 314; 367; 353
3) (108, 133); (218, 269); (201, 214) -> 0.37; 315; 364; 349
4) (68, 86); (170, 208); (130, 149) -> -4.27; 344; 239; 285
